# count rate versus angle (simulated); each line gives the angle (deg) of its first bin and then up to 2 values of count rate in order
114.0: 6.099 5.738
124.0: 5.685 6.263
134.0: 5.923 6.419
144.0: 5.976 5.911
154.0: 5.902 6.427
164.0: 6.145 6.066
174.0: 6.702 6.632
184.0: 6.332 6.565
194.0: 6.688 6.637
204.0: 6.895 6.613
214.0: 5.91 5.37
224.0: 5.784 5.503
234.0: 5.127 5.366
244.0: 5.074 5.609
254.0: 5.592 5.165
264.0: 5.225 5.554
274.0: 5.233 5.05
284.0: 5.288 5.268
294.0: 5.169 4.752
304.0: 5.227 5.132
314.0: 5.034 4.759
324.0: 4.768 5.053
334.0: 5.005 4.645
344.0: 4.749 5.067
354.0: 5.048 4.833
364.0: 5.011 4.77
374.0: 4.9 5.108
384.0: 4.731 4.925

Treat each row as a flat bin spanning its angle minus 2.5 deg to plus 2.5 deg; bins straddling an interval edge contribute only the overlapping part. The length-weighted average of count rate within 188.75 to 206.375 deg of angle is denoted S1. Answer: 6.71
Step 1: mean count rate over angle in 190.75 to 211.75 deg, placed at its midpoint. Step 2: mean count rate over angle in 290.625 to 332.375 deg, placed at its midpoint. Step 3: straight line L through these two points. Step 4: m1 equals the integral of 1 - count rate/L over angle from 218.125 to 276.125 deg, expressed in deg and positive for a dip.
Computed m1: 5.8 deg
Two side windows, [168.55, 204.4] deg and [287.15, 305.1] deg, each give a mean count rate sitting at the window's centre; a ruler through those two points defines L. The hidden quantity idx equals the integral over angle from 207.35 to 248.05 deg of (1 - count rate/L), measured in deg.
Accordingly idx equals 3.0 deg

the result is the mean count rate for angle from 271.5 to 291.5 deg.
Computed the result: 5.21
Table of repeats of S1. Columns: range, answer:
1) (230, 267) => 5.32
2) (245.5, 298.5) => 5.29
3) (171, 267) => 5.93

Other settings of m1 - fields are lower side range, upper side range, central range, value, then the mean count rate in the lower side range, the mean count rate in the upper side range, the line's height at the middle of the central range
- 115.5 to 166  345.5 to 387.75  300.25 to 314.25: 0.3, 6.04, 4.93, 5.22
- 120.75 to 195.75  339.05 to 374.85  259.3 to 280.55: 0.8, 6.23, 4.89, 5.48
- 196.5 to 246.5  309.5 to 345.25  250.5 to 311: 0.8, 5.83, 4.88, 5.3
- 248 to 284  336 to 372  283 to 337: 0.8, 5.33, 4.88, 5.1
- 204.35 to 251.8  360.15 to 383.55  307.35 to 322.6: 0.8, 5.65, 4.92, 5.21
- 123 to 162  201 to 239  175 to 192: -1.6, 6.08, 5.86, 5.96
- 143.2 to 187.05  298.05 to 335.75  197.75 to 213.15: -1.9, 6.25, 4.97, 5.91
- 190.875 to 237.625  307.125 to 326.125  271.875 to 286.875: 0.4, 6.05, 4.92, 5.33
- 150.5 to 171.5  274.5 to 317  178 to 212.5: -4.3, 6.12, 5.12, 5.87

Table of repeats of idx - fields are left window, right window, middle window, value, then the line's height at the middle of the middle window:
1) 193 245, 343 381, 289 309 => 1.04 deg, 5.37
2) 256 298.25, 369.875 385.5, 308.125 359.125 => 1.35 deg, 5.05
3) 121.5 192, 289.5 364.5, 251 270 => 0.25 deg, 5.45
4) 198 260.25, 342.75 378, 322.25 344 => 1.00 deg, 5.09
